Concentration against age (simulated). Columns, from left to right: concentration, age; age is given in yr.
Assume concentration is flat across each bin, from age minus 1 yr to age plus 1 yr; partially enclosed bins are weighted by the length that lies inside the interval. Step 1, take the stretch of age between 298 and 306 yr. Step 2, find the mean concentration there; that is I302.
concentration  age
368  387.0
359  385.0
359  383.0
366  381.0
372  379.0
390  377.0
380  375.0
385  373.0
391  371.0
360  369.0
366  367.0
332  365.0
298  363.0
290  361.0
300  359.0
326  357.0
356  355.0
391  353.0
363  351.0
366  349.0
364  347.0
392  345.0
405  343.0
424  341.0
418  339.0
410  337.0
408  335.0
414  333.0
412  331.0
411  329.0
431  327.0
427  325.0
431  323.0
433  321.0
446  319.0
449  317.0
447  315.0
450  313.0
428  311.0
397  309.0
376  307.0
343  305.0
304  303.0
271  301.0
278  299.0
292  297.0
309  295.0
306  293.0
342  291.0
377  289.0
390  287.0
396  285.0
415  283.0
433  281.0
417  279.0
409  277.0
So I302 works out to 299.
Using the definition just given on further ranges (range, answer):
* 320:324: 432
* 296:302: 280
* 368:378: 381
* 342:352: 378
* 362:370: 339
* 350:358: 359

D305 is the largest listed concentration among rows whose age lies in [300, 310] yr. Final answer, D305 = 397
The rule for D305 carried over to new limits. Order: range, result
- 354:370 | 366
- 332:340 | 418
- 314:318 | 449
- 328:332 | 412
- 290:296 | 342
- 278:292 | 433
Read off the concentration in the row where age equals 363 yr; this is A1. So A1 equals 298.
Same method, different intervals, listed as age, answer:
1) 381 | 366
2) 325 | 427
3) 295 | 309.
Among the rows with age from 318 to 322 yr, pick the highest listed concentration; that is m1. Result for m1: 446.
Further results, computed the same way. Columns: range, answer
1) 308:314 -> 450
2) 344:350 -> 392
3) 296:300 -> 292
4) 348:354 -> 391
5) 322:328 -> 431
